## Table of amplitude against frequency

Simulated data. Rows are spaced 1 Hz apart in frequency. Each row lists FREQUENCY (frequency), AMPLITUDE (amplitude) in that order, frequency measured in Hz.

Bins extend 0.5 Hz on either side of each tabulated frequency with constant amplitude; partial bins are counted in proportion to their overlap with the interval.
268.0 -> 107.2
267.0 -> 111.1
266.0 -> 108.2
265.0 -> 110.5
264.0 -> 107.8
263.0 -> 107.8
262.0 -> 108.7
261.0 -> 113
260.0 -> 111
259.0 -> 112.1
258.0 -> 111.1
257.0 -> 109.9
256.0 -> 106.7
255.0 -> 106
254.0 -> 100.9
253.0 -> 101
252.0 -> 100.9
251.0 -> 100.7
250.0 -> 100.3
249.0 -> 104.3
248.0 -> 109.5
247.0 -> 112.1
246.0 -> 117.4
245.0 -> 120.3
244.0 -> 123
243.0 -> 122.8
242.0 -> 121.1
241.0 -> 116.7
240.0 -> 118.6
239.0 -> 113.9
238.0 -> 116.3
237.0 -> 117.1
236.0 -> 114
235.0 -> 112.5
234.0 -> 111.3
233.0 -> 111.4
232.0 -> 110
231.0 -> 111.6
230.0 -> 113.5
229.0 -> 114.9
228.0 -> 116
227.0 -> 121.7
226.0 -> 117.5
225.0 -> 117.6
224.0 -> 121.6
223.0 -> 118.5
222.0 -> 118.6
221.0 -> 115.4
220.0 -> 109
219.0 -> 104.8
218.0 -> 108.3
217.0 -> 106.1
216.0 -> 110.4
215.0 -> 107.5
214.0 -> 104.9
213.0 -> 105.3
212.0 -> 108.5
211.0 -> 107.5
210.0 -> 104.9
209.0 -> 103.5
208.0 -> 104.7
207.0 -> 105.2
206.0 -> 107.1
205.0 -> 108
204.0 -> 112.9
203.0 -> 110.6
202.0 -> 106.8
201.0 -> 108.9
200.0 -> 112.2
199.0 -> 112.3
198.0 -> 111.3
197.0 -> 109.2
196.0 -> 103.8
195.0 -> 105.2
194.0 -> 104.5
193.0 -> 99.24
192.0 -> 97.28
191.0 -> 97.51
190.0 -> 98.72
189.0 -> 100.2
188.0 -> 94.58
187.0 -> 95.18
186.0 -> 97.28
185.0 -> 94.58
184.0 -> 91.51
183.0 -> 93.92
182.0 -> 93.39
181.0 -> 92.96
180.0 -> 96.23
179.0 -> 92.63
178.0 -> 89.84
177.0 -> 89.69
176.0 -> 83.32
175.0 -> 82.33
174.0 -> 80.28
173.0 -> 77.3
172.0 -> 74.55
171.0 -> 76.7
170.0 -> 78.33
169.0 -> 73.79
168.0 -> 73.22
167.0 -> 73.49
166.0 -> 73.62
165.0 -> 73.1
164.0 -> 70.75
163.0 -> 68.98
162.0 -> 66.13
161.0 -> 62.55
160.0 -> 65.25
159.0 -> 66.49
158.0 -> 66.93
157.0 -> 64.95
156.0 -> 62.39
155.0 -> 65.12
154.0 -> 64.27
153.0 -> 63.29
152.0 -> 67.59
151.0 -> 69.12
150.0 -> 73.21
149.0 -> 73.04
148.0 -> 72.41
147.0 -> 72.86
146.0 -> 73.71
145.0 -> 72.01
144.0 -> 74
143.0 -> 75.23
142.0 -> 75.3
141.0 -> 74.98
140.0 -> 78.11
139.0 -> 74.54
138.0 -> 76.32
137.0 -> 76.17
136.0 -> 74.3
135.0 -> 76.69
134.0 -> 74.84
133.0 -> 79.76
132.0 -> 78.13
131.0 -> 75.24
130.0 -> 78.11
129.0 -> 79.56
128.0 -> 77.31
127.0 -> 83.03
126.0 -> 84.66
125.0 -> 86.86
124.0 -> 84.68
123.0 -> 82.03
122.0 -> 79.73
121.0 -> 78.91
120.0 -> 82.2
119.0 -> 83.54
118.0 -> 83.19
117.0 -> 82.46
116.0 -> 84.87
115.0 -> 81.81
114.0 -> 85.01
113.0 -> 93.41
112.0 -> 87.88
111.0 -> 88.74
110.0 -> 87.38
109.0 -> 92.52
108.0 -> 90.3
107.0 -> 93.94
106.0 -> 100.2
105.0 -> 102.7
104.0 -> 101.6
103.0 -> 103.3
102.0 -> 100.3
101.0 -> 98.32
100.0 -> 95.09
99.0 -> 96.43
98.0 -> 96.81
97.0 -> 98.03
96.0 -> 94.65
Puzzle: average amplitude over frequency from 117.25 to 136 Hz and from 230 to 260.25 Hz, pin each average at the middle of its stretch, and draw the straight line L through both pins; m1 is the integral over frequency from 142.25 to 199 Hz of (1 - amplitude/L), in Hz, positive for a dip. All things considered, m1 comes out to 6.4 Hz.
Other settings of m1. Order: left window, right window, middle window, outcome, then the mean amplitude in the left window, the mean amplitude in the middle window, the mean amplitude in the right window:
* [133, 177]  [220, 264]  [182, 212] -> -3.7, 72.6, 103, 113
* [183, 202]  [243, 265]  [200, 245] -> -3.0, 102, 112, 109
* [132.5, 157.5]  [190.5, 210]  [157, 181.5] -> 3.0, 72.2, 76.8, 106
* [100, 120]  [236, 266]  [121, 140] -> 3.1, 91.5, 79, 111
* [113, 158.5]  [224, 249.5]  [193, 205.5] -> -0.9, 76.2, 108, 116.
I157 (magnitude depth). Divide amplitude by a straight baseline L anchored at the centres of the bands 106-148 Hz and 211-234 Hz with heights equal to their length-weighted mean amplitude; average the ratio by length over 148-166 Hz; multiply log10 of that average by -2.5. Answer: 0.32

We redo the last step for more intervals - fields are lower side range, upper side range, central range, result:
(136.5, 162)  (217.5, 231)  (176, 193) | -0.04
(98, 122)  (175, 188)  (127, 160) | 0.25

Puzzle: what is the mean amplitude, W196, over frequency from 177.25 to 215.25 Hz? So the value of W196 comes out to 102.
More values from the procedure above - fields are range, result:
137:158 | 71.1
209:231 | 112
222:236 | 115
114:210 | 84.3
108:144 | 81.1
